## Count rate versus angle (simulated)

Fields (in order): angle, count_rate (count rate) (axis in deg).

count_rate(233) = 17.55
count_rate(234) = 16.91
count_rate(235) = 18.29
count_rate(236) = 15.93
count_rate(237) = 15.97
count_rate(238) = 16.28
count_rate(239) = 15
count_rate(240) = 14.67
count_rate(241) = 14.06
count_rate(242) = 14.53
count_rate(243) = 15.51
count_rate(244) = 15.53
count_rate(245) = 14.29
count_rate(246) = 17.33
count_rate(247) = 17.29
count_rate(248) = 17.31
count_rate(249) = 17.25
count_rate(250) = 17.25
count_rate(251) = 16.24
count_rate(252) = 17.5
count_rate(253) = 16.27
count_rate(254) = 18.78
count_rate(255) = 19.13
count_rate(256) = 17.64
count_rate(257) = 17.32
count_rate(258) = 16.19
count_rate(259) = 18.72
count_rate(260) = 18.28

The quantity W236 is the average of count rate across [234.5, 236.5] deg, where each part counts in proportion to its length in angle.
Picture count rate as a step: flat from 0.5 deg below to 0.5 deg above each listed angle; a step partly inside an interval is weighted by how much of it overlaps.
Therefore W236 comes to 17.1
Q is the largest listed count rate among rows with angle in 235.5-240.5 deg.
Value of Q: 16.28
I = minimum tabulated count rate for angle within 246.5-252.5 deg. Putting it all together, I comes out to 16.24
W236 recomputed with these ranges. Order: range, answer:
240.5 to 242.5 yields 14.3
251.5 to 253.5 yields 16.9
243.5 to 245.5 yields 14.9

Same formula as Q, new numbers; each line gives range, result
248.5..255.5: 19.13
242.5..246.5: 17.33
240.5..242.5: 14.53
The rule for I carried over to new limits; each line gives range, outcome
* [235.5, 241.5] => 14.06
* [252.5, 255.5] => 16.27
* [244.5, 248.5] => 14.29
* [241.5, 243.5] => 14.53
